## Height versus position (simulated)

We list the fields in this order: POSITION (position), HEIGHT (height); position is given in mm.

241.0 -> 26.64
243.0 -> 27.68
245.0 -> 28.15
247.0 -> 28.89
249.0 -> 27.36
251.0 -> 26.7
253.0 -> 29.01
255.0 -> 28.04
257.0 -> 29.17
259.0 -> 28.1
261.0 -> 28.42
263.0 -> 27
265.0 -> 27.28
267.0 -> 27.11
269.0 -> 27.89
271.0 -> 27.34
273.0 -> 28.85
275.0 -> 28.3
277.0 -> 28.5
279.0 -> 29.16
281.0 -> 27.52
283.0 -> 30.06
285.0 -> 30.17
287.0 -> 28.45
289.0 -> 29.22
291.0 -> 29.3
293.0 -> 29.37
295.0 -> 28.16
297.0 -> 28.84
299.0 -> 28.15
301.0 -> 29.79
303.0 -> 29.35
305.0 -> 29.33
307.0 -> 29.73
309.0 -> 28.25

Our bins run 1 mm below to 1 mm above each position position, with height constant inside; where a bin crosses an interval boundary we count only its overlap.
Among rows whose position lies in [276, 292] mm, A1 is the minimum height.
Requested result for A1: 27.52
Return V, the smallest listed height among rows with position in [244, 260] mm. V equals 26.7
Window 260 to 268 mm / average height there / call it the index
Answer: 27.5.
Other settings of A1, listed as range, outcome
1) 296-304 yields 28.15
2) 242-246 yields 27.68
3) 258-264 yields 27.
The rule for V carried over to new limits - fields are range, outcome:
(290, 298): 28.16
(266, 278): 27.11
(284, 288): 28.45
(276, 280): 28.5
